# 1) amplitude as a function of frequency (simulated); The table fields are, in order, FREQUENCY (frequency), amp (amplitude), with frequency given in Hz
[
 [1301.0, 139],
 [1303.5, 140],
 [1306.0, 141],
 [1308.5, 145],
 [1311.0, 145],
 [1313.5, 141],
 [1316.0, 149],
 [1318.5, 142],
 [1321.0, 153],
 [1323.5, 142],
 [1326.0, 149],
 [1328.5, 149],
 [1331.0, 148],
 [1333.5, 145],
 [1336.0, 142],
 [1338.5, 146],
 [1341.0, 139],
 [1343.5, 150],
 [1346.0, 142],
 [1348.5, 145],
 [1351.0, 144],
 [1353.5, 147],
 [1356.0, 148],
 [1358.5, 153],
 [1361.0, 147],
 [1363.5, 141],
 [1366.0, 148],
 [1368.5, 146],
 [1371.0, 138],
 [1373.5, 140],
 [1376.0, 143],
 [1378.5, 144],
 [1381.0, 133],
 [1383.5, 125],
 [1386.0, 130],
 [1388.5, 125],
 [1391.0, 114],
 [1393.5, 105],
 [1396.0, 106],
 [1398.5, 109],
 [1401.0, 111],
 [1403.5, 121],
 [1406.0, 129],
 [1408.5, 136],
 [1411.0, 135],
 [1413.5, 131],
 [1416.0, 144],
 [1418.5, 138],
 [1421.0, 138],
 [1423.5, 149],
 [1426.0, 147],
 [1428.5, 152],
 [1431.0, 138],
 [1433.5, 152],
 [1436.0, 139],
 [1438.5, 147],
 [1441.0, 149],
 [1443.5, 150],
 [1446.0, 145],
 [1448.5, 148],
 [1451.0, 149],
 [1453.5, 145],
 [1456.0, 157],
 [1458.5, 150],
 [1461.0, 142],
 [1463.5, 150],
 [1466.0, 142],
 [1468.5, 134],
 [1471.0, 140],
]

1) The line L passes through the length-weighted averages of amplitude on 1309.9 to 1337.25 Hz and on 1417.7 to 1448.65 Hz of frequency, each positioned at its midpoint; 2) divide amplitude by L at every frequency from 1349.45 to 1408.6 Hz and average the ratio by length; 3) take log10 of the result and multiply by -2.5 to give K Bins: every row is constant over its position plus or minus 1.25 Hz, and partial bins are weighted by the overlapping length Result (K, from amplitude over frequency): 0.102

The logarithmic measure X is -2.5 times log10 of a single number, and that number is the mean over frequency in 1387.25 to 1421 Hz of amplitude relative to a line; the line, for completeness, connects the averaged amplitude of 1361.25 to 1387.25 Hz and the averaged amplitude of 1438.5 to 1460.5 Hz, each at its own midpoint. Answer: 0.16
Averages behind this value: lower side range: 139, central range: 124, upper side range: 149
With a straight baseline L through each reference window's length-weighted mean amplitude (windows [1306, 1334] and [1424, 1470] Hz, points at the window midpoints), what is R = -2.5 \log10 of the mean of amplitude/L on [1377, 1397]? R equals 0.19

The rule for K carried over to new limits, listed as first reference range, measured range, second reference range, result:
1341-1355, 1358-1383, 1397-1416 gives -0.04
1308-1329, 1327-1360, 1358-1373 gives 0.00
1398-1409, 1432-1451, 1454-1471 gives -0.08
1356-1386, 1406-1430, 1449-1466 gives 0.04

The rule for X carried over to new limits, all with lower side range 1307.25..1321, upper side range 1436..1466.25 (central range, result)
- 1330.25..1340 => 0.00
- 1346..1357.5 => 0.00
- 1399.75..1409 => 0.19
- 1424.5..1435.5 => 0.00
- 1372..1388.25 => 0.09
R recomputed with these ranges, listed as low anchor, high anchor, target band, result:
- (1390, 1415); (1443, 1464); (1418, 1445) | -0.07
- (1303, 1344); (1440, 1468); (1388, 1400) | 0.30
